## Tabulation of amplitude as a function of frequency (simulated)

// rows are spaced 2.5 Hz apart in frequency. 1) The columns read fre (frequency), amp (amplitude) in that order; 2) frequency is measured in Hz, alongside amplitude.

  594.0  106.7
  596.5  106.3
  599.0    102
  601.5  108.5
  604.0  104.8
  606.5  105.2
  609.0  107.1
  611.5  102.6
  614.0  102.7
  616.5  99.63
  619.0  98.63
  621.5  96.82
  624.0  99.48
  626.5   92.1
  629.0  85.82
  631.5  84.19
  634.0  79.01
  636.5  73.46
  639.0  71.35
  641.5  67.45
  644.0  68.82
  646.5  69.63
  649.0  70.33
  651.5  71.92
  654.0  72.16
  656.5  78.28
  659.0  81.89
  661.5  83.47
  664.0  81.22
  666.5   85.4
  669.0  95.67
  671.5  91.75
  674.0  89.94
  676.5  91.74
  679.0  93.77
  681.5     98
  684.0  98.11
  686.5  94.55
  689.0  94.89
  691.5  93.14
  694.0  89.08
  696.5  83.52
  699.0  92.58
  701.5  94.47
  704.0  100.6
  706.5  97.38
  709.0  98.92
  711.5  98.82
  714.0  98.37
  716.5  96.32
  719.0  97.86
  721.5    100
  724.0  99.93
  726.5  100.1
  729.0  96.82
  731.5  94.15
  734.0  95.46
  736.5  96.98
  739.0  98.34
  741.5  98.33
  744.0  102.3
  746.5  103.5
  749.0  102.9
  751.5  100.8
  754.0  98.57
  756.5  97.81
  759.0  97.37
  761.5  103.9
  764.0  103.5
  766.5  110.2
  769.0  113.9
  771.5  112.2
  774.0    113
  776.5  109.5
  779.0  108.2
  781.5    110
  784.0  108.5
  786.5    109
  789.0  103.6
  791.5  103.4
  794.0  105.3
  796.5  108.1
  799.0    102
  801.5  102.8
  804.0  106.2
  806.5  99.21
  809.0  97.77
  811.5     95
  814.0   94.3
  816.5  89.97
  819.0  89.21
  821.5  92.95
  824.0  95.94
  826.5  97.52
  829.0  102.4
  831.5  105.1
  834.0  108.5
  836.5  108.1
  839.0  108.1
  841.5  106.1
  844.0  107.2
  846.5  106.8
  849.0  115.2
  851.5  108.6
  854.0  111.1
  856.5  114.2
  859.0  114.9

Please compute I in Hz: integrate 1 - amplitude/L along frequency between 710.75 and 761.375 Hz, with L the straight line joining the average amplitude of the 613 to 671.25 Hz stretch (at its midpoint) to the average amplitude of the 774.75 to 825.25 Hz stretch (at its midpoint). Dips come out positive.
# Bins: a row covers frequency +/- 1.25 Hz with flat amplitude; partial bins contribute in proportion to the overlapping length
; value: -2.5 Hz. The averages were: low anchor 83.1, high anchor 102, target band 98.9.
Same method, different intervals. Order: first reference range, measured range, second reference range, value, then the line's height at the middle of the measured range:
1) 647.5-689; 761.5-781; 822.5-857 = -2.2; 98.4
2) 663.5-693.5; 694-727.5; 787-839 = -0.7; 94.5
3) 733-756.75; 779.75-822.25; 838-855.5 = 1.4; 105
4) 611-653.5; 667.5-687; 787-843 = -1.3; 88.1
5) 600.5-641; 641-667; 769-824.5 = 5.5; 95.6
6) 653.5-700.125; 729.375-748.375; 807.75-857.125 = -0.8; 94.5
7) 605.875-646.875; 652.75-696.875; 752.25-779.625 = 2.8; 94.7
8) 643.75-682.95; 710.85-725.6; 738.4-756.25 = -0.6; 94.6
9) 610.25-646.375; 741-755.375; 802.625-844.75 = -0.9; 95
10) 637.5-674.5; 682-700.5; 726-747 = -1.2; 87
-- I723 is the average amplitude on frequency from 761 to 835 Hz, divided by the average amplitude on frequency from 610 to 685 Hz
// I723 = 1.2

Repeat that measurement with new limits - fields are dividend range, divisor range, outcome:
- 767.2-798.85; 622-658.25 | 1.39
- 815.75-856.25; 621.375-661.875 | 1.32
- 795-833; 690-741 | 1.03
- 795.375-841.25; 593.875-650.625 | 1.10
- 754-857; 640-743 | 1.16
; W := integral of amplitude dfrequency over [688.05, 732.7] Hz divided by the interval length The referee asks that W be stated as 96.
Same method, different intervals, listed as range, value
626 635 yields 84.9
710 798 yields 103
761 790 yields 109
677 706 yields 93.9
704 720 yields 98.2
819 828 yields 94.8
